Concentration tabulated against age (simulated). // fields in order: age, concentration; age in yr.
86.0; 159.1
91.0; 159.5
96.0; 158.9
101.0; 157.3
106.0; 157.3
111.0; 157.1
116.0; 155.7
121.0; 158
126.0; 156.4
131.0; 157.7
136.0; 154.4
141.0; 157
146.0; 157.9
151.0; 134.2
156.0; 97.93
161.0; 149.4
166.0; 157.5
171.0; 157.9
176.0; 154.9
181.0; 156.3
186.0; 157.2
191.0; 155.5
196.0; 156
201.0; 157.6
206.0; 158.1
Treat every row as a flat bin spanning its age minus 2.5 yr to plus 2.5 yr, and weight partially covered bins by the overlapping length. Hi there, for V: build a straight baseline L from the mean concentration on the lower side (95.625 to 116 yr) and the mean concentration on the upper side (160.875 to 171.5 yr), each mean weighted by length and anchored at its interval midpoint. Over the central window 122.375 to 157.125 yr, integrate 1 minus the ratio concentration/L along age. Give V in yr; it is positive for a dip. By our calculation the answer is 2.0 yr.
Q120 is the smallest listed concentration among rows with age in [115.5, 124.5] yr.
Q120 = 155.7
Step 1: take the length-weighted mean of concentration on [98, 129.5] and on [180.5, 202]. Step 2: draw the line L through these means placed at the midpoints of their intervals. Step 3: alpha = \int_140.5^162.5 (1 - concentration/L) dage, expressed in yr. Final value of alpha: 2.7 yr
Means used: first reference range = 157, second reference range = 156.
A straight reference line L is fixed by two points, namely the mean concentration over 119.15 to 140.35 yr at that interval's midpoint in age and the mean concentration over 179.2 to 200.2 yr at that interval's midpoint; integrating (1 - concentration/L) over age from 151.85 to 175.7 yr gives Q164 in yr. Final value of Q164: 2.3 yr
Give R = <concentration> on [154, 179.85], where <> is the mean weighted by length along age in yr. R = 145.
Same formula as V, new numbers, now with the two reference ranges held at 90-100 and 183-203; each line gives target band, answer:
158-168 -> 0.4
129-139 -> 0.1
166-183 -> 0.0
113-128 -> 0.1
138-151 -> 0.4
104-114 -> 0.1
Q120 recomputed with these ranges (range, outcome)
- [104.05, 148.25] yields 154.4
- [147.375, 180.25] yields 97.93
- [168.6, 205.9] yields 154.9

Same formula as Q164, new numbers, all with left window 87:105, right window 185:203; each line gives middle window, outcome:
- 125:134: 0.05 yr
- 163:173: -0.02 yr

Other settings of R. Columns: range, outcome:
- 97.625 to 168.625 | 151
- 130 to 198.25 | 150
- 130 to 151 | 154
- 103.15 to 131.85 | 157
